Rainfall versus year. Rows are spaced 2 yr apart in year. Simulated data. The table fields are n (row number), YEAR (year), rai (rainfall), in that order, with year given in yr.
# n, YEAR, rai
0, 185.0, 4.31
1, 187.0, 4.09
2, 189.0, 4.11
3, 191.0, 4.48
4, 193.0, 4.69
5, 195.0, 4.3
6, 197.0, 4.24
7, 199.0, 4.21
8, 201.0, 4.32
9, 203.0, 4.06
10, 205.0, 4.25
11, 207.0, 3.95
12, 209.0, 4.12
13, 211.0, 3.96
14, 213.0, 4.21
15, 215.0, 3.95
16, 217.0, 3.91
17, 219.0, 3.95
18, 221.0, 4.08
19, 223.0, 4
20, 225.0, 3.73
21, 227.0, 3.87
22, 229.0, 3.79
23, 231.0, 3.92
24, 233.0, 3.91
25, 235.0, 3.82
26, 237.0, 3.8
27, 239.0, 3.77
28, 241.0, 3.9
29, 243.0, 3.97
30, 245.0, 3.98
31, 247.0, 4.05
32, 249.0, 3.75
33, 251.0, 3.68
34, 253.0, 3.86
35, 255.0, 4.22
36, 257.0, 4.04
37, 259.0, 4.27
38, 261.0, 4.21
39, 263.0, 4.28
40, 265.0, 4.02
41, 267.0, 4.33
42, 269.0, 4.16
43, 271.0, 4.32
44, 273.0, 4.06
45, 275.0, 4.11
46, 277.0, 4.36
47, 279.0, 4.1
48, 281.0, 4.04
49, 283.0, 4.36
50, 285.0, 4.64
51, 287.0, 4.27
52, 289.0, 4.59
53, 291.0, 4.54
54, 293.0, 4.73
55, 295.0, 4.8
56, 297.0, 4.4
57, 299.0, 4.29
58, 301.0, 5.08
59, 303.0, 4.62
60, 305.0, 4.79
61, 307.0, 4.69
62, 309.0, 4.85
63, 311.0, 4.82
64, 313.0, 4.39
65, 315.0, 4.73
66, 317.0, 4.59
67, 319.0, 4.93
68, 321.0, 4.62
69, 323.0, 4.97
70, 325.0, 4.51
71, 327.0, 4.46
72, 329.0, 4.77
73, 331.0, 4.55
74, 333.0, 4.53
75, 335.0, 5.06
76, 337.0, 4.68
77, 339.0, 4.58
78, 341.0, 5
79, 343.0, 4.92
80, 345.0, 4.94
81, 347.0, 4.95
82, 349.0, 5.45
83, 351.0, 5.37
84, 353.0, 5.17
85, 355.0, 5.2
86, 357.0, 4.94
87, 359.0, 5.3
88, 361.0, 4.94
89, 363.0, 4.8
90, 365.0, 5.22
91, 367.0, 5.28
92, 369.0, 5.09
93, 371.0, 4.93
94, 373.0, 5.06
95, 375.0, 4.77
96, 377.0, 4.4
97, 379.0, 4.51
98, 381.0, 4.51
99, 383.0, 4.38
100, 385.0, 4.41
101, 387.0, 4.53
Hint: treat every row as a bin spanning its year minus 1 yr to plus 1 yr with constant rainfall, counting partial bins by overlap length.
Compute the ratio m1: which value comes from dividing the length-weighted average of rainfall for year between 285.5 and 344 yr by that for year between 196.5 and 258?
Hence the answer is 1.18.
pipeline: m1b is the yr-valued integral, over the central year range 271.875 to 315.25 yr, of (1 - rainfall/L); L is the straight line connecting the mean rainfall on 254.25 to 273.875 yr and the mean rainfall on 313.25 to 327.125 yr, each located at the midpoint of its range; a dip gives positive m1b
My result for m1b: -0.5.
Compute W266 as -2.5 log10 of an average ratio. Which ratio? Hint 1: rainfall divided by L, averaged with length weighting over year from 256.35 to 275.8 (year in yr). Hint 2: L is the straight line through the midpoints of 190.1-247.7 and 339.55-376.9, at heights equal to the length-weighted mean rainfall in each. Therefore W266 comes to 0.050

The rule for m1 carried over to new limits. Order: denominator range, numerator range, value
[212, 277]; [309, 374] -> 1.22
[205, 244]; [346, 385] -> 1.26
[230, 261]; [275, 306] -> 1.14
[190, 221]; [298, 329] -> 1.13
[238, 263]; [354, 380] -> 1.24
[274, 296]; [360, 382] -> 1.10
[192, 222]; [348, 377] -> 1.23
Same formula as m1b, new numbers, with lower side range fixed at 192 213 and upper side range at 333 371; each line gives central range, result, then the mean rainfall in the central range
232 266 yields 3.8 yr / 3.97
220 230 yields 1.0 yr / 3.89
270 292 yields 1.6 yr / 4.31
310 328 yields 0.7 yr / 4.67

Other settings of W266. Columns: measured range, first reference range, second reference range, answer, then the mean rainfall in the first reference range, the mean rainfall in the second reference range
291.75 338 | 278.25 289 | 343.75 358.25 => 0.00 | 4.31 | 5.14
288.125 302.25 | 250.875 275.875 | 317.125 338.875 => -0.05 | 4.14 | 4.7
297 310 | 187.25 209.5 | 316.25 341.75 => -0.02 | 4.25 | 4.71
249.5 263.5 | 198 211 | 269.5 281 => 0.03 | 4.14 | 4.18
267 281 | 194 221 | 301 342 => 0.07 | 4.11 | 4.72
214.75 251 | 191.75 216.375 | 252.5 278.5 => 0.08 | 4.19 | 4.18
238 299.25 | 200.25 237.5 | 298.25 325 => 0.05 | 3.98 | 4.72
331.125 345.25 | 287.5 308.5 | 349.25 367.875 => 0.04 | 4.65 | 5.15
